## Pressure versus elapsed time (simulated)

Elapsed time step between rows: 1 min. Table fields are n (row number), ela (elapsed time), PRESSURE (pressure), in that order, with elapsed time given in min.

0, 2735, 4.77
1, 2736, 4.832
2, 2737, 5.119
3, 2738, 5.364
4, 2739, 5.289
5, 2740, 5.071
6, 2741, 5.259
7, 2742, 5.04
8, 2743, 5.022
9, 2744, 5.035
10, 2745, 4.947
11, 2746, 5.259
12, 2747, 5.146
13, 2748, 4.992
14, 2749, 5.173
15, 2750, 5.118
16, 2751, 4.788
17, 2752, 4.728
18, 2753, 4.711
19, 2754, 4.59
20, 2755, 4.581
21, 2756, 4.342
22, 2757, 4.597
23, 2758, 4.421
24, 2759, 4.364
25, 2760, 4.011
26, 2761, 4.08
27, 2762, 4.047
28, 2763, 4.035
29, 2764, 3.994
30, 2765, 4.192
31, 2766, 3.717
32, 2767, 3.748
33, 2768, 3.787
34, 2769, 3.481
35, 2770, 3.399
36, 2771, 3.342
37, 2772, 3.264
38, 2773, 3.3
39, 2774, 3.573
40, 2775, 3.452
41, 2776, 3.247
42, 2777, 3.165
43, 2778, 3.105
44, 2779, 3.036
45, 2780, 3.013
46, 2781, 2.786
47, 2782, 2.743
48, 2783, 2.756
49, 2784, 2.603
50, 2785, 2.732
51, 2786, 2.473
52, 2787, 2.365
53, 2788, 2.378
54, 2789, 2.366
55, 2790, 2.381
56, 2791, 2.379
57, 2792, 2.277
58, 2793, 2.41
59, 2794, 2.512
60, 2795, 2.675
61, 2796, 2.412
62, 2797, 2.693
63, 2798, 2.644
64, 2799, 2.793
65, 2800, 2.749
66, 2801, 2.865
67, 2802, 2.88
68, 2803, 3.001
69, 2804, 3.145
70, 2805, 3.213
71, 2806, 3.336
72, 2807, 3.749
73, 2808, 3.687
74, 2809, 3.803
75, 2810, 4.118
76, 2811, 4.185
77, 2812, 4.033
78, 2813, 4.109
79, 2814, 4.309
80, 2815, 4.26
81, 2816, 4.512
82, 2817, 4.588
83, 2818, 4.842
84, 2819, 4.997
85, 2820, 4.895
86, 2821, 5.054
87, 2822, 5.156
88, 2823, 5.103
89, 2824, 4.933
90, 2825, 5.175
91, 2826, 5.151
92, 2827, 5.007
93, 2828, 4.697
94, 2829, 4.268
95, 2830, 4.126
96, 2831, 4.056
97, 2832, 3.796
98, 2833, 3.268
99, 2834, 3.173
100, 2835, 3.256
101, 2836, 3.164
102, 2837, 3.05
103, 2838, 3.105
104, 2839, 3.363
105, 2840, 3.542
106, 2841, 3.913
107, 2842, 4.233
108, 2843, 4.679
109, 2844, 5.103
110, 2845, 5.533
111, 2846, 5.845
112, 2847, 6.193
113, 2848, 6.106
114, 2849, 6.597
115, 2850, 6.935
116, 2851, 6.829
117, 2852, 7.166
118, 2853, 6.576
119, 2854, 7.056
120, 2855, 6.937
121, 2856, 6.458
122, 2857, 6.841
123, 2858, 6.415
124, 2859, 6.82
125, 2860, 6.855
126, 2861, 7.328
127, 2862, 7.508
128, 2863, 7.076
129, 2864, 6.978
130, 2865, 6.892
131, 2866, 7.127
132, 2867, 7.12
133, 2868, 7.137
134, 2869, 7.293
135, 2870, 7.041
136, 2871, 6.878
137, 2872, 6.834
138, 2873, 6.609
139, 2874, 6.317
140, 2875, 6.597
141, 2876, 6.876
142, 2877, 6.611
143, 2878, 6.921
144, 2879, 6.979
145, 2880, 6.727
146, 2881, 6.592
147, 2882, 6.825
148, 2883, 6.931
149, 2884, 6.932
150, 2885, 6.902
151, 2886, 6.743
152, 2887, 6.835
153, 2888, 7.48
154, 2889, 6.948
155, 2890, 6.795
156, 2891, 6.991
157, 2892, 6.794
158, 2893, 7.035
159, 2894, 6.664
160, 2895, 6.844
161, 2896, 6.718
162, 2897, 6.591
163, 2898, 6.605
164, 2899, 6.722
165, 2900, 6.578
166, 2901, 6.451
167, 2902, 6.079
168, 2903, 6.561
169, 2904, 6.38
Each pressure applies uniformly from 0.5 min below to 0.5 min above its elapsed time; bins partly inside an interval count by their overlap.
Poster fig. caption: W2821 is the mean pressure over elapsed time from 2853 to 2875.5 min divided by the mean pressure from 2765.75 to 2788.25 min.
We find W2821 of 2.22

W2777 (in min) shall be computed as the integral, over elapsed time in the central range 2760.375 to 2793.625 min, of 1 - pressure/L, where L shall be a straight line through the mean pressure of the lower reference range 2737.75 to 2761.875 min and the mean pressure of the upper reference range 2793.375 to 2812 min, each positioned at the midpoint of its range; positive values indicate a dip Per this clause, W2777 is 7.1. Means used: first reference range 4.81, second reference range 3.16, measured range 3.14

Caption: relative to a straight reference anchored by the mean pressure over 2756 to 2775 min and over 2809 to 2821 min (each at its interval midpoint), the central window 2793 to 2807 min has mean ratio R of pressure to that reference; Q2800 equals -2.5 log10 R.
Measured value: 0.436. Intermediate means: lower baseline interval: 3.86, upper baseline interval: 4.44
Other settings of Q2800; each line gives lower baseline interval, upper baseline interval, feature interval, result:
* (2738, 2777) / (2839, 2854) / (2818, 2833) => 0.14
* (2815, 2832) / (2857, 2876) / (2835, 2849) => 0.27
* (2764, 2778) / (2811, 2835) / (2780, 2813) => 0.34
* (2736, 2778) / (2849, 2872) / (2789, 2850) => 0.45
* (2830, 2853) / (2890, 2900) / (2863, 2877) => -0.19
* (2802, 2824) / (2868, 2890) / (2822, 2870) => 0.01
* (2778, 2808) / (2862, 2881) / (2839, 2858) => -0.03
